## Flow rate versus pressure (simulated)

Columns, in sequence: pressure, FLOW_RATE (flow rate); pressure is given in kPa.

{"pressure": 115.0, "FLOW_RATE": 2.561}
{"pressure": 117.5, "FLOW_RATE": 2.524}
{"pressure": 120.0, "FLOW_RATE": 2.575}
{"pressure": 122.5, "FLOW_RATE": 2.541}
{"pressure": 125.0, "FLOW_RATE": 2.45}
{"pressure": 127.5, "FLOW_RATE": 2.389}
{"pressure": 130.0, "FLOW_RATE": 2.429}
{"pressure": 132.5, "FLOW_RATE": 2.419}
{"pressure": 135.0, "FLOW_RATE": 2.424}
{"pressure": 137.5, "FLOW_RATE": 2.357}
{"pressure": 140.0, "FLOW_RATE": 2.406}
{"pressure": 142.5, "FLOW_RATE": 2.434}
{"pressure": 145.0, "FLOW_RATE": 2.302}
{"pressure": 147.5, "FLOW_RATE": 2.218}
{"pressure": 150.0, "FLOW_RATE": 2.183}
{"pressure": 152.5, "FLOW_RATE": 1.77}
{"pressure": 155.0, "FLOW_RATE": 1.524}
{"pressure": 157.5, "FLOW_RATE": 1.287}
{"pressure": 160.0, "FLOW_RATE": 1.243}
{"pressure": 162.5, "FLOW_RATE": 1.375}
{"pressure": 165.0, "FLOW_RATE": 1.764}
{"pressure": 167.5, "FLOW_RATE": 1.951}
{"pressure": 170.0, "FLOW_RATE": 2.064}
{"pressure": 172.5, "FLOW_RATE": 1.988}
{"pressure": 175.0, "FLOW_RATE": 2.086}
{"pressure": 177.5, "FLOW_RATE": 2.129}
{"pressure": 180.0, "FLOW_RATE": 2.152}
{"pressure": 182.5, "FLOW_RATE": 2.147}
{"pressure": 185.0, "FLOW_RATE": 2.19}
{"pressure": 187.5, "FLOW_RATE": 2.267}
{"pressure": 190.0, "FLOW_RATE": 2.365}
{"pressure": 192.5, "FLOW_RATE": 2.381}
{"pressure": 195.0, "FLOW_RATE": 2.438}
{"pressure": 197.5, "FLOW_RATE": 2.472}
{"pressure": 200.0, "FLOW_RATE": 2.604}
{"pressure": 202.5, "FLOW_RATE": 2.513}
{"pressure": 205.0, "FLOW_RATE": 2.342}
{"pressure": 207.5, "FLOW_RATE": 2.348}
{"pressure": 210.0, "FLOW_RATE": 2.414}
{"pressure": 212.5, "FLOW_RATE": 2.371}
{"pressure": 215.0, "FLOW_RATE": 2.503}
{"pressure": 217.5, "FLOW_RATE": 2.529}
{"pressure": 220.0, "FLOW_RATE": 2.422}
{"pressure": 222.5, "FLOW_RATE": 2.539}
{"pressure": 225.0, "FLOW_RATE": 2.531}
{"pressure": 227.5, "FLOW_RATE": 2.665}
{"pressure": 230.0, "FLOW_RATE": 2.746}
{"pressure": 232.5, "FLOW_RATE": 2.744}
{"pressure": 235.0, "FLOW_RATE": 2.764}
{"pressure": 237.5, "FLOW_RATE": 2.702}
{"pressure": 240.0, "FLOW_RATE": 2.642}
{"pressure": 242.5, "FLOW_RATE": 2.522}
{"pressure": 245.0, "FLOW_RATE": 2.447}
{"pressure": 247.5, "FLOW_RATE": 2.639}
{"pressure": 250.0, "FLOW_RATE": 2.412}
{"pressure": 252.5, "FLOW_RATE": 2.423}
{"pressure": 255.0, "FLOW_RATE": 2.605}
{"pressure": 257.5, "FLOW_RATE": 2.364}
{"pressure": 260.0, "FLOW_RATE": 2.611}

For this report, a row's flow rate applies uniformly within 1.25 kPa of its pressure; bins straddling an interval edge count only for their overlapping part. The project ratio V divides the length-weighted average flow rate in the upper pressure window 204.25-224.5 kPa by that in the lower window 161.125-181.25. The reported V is 1.26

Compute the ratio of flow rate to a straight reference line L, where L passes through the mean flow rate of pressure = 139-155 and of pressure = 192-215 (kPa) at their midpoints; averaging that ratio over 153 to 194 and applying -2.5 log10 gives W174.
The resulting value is 0.19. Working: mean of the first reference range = 2.16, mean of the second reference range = 2.44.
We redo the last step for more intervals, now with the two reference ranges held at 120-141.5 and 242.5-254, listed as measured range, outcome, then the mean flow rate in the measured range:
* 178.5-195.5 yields 0.09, 2.27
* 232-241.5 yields -0.09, 2.71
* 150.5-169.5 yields 0.46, 1.6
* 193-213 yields 0.01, 2.44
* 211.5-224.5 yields 0.00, 2.48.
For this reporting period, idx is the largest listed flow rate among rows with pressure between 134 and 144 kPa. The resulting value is 2.434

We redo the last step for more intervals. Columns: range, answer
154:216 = 2.604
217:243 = 2.764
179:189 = 2.267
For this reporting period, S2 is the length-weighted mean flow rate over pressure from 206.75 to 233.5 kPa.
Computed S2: 2.53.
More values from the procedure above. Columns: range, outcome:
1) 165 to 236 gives 2.37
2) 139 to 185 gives 1.95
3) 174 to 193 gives 2.21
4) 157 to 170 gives 1.59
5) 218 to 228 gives 2.53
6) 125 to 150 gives 2.37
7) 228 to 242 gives 2.71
